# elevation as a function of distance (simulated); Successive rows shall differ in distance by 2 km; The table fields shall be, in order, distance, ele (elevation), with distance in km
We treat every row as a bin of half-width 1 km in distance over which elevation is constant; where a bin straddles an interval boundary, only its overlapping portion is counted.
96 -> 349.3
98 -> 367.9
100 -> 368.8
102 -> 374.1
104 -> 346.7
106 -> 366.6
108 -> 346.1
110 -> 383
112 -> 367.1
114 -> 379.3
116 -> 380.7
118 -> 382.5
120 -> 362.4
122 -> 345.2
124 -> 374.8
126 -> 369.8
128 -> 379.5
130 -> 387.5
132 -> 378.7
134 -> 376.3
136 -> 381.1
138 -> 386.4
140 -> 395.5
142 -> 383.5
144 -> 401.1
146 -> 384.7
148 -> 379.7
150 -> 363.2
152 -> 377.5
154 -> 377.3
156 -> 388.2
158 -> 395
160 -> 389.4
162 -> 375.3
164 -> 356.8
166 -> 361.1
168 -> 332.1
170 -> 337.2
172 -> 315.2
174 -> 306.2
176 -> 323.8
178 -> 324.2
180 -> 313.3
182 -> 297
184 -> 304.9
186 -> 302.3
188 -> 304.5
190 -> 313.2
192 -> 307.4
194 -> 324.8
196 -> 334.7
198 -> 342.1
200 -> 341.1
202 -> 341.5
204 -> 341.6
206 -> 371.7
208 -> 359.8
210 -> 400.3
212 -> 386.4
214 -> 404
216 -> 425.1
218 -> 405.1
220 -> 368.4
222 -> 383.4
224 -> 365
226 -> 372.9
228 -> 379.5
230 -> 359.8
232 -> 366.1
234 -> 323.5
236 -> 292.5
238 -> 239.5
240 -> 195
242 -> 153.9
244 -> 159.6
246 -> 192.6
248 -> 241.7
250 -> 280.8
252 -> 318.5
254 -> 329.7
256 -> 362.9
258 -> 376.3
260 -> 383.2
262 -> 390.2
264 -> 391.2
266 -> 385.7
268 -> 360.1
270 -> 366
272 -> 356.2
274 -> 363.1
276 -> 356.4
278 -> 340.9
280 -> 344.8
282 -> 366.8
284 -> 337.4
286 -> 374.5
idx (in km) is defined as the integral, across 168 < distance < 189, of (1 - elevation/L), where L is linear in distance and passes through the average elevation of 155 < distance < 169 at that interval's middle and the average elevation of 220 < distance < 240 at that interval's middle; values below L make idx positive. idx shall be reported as 2.8 km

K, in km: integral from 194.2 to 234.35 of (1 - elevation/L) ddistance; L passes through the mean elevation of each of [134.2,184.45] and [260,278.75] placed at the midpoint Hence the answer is -0.50 km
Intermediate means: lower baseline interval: 359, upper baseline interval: 369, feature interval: 368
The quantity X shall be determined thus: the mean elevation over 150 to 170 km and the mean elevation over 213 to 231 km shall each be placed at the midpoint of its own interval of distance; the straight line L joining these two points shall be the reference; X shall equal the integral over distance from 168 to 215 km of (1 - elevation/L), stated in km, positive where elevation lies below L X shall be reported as 5.4 km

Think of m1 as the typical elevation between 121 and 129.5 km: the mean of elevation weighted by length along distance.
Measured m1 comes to 369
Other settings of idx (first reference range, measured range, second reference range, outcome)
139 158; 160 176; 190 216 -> 1.3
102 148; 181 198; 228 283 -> 1.7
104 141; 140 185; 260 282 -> 2.1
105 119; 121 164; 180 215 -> -2.3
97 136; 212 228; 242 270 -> -2.8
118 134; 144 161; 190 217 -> -0.7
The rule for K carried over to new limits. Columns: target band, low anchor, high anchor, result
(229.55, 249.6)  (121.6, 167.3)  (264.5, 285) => 6.3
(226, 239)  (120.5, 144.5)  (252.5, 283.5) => 1.3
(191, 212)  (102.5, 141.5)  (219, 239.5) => 0.1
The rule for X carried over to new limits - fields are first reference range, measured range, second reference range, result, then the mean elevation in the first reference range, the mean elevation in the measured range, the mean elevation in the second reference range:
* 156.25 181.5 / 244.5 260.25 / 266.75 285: 2.2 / 345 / 302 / 355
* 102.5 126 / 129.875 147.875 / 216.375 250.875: -1.6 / 367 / 386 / 301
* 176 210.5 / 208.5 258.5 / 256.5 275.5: 4.2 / 330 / 323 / 374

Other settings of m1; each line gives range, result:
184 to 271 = 333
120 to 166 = 379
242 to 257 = 262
